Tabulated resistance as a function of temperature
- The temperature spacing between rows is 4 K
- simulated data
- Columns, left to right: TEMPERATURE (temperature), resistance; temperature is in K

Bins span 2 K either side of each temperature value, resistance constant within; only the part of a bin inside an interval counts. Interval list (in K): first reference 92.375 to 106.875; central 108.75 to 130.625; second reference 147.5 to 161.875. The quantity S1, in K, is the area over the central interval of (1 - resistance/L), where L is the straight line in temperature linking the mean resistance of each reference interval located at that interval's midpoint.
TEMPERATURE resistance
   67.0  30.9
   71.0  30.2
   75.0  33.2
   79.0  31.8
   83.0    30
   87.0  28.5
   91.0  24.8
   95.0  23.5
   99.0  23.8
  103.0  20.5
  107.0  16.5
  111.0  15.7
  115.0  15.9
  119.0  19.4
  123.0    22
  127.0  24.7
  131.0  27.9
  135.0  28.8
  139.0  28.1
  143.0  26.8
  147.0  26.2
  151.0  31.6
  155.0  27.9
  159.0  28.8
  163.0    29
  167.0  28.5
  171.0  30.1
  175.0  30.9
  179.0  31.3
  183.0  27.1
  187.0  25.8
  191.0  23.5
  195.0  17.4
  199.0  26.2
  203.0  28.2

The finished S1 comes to 4.0 K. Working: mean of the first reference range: 21.9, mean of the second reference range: 29.1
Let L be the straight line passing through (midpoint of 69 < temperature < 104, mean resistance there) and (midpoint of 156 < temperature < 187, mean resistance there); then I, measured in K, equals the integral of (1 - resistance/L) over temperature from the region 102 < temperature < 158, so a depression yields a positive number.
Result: 9.0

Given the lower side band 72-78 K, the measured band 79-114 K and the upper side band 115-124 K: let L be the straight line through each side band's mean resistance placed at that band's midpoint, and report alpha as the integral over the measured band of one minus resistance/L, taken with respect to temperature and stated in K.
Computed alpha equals 4.4 K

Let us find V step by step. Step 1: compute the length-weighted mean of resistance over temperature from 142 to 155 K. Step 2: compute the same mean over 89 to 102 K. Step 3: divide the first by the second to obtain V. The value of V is 1.19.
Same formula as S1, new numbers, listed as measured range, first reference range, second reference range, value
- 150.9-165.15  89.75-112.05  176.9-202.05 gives -3.1 K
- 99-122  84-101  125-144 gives 6.9 K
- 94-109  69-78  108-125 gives 1.4 K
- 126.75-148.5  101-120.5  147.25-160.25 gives -2.4 K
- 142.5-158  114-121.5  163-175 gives -1.8 K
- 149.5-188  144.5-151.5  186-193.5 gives -4.5 K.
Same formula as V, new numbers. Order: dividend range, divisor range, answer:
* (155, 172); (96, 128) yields 1.46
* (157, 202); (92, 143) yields 1.21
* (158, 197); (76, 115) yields 1.15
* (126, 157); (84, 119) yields 1.31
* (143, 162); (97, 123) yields 1.51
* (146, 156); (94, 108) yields 1.36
